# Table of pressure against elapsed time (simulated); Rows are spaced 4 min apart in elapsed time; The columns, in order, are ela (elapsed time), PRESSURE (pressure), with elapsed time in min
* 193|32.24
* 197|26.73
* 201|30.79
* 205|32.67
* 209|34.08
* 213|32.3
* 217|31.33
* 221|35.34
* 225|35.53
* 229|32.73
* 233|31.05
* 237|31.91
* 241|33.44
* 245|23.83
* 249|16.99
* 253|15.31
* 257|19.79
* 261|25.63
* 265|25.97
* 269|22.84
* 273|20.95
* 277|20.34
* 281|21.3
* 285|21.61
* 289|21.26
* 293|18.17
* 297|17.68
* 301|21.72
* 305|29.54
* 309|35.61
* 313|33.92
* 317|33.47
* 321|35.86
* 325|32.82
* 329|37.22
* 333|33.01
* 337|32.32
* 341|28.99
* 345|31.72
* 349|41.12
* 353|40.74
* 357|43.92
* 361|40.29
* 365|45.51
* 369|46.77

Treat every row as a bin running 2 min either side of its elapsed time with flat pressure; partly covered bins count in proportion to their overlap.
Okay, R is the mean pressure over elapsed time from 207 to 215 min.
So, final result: 33.2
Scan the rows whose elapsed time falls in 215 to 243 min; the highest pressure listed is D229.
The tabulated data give 35.53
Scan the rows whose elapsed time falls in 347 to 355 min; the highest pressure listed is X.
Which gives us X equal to 41.12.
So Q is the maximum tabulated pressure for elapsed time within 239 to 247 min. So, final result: 33.44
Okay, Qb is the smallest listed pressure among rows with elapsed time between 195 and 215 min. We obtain 26.73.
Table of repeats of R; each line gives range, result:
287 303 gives 19.7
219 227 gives 35.4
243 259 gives 19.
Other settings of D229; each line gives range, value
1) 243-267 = 25.97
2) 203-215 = 34.08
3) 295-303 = 21.72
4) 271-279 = 20.95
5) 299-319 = 35.61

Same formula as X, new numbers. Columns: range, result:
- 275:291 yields 21.61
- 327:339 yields 37.22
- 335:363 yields 43.92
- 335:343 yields 32.32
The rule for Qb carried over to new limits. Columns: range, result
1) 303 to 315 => 29.54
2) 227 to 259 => 15.31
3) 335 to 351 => 28.99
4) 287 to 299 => 17.68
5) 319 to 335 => 32.82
